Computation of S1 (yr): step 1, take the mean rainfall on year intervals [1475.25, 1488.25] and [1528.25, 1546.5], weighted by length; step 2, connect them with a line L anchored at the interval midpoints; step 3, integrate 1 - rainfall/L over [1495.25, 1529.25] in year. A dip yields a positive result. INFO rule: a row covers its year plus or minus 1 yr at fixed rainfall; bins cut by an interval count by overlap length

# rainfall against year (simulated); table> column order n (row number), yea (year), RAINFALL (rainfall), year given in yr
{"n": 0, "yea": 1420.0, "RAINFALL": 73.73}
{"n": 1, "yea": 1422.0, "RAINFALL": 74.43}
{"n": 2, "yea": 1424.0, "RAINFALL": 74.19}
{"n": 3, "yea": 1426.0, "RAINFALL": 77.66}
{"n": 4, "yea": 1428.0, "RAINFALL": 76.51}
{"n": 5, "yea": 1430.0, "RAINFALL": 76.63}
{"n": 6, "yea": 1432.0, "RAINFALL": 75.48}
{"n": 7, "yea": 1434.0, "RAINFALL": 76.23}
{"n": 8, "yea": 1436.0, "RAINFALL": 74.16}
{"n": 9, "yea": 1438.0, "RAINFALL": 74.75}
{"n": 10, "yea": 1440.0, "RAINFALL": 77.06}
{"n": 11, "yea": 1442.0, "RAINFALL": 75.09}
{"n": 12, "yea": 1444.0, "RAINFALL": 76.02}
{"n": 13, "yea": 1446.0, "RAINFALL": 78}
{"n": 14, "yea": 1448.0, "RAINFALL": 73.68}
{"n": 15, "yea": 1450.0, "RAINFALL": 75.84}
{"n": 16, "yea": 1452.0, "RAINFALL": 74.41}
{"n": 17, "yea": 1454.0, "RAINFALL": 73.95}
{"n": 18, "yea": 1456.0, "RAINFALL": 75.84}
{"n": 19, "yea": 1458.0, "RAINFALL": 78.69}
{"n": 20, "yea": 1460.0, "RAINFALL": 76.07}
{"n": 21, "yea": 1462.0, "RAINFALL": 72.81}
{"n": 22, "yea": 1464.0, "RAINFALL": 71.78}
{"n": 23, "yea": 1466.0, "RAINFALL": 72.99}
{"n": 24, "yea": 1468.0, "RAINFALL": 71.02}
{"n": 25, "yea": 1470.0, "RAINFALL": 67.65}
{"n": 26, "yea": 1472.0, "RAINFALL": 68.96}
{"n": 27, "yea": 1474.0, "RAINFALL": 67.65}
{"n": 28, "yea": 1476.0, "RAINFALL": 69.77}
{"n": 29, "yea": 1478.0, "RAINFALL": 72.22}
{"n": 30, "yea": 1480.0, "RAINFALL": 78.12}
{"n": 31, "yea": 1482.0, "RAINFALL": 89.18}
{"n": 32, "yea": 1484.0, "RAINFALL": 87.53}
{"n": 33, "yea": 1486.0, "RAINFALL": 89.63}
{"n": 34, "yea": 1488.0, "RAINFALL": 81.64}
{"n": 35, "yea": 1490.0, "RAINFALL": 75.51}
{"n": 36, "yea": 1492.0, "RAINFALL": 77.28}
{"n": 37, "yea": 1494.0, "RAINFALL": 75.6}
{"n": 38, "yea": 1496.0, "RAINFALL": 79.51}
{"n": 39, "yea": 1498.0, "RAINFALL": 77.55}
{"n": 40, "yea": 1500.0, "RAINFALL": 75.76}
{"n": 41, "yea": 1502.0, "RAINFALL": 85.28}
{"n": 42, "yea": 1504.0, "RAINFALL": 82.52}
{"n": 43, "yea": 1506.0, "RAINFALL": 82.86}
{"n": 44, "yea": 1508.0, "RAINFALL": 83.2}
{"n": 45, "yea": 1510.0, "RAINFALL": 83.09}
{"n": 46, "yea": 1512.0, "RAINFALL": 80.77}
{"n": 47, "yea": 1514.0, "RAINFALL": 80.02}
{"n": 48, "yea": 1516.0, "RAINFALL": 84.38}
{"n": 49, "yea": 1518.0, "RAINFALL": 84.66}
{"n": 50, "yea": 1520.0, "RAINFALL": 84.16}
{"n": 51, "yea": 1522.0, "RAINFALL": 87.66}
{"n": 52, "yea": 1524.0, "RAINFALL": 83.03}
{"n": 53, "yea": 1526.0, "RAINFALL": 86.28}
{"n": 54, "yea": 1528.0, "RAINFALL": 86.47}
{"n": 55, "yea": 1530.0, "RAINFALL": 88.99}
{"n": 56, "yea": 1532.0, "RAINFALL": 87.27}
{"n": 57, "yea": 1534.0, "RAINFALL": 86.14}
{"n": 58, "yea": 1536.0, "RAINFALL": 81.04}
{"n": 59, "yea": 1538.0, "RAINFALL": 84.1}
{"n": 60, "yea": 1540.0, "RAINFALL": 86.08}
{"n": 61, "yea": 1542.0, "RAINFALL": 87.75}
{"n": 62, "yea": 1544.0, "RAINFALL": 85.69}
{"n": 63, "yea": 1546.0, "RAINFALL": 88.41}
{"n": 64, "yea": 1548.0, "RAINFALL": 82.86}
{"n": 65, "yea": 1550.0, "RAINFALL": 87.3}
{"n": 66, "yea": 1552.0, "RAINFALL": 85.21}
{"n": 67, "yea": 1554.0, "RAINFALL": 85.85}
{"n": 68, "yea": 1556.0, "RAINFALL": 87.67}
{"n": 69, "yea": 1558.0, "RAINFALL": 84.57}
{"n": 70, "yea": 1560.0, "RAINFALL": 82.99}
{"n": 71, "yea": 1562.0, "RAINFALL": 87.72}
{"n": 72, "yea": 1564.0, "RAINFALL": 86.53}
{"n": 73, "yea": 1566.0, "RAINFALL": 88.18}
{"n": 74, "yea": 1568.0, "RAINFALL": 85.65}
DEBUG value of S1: 0.5 yr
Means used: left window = 81.3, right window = 86.1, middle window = 82.8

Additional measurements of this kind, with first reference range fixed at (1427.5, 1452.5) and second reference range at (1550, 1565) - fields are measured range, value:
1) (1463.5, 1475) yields 1.2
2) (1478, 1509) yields -0.3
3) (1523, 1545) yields -0.5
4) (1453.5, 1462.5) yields 0.2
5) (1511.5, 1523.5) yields -0.2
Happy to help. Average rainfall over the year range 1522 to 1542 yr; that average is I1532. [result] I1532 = 85.7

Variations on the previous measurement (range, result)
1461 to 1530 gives 79.5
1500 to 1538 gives 84.1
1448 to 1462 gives 75.4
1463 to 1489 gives 76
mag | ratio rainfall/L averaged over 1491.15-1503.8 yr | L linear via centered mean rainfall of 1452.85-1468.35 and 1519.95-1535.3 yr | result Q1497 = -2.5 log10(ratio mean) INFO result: 0.03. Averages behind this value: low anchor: 74.3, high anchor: 86.3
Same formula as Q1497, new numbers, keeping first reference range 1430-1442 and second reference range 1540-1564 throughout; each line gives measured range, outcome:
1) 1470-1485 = 0.052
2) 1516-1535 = -0.030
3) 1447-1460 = 0.024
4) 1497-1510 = 0.004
